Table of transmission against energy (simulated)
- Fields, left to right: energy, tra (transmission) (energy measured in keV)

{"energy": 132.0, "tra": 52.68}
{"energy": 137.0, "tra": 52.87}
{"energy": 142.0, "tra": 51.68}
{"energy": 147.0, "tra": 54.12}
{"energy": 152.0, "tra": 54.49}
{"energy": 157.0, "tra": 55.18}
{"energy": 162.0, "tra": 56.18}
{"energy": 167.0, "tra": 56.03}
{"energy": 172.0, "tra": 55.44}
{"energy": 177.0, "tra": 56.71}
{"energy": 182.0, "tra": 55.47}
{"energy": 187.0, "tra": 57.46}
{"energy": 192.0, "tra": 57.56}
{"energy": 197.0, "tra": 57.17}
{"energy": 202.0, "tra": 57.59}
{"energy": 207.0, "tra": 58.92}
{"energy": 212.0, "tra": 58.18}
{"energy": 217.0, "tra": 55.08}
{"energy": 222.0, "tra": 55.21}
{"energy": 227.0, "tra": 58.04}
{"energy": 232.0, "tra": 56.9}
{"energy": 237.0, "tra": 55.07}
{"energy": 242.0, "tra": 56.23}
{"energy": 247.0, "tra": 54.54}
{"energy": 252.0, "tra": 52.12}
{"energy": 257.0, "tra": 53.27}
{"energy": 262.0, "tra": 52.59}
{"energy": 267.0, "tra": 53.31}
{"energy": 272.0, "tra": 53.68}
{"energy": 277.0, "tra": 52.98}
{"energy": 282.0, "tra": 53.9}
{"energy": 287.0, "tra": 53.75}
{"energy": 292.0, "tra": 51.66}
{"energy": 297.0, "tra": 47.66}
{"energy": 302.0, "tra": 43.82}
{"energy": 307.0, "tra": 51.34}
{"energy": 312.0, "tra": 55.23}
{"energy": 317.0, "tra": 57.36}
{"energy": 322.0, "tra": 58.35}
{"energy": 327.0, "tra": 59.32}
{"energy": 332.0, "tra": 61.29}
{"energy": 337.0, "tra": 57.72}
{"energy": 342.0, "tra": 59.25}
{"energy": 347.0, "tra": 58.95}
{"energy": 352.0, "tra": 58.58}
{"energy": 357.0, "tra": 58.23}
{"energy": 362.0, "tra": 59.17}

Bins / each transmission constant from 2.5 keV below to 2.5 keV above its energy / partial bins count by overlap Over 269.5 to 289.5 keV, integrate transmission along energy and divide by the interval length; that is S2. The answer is 53.6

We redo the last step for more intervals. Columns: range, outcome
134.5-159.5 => 53.7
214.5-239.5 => 56.1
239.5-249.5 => 55.4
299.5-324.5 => 53.2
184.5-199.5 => 57.4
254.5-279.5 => 53.2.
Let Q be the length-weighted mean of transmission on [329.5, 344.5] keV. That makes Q 59.4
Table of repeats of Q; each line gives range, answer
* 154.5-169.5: 55.8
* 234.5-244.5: 55.6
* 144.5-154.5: 54.3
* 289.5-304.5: 47.7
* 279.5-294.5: 53.1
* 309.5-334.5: 58.3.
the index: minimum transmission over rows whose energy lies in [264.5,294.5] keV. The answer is 51.66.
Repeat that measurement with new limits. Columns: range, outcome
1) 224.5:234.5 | 56.9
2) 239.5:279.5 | 52.12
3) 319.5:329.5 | 58.35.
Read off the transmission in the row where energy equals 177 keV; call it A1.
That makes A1 56.71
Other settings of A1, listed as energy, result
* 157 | 55.18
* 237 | 55.07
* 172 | 55.44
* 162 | 56.18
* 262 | 52.59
